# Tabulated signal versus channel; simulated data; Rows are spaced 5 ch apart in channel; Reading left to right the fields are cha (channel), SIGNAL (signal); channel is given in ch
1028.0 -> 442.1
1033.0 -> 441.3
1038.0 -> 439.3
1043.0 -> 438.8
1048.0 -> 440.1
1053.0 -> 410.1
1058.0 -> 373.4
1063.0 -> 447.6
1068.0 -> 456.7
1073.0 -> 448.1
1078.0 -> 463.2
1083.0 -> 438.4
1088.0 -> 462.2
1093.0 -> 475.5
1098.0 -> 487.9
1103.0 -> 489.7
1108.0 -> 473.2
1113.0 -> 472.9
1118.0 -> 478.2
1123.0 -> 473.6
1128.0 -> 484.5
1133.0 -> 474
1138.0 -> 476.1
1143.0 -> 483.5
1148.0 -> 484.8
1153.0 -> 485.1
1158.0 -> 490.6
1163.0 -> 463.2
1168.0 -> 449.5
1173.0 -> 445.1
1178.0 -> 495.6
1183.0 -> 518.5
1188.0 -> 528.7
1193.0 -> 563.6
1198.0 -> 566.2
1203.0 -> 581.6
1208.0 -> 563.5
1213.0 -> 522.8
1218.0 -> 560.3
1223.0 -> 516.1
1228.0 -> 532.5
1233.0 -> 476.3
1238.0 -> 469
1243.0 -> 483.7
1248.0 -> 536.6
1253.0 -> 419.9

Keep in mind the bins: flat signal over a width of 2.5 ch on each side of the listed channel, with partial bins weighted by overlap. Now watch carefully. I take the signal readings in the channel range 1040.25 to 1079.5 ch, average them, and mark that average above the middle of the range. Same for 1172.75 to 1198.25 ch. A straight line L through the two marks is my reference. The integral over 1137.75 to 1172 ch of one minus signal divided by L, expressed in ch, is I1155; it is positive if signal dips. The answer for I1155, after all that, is 1.8 ch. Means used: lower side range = 434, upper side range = 522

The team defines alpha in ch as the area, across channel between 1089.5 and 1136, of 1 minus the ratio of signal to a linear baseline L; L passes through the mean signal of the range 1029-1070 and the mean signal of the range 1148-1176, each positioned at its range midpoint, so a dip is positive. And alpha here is -2.7 ch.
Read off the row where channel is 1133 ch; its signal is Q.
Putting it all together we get 474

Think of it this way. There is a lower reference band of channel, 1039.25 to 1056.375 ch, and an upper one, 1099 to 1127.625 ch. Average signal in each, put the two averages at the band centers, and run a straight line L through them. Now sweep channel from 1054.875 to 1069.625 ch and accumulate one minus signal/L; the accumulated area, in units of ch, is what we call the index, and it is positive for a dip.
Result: 0.5 ch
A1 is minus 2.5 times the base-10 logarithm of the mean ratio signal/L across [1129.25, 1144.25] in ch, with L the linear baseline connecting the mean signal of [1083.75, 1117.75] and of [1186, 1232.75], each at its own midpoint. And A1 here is 0.05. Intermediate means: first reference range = 475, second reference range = 545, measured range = 478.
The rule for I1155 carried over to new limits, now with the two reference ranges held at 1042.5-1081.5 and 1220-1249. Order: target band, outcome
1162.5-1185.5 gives 0.1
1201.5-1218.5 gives -2.2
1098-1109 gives -0.8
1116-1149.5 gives -1.2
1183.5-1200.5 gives -2.2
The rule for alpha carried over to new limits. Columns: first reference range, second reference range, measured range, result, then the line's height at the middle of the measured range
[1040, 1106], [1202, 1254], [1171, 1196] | -0.81 ch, 496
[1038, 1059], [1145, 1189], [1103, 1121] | -0.89 ch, 454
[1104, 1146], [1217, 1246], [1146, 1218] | -3.10 ch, 492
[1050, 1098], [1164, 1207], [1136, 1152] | 0.28 ch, 491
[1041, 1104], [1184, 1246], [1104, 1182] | 1.86 ch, 488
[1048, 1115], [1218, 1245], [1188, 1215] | -3.59 ch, 492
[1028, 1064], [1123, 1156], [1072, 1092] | -0.31 ch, 448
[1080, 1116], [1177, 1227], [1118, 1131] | 0.29 ch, 490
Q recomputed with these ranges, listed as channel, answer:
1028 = 442.1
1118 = 478.2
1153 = 485.1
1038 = 439.3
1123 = 473.6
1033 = 441.3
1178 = 495.6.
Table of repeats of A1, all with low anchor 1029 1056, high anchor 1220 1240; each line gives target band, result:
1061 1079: -0.02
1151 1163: -0.02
